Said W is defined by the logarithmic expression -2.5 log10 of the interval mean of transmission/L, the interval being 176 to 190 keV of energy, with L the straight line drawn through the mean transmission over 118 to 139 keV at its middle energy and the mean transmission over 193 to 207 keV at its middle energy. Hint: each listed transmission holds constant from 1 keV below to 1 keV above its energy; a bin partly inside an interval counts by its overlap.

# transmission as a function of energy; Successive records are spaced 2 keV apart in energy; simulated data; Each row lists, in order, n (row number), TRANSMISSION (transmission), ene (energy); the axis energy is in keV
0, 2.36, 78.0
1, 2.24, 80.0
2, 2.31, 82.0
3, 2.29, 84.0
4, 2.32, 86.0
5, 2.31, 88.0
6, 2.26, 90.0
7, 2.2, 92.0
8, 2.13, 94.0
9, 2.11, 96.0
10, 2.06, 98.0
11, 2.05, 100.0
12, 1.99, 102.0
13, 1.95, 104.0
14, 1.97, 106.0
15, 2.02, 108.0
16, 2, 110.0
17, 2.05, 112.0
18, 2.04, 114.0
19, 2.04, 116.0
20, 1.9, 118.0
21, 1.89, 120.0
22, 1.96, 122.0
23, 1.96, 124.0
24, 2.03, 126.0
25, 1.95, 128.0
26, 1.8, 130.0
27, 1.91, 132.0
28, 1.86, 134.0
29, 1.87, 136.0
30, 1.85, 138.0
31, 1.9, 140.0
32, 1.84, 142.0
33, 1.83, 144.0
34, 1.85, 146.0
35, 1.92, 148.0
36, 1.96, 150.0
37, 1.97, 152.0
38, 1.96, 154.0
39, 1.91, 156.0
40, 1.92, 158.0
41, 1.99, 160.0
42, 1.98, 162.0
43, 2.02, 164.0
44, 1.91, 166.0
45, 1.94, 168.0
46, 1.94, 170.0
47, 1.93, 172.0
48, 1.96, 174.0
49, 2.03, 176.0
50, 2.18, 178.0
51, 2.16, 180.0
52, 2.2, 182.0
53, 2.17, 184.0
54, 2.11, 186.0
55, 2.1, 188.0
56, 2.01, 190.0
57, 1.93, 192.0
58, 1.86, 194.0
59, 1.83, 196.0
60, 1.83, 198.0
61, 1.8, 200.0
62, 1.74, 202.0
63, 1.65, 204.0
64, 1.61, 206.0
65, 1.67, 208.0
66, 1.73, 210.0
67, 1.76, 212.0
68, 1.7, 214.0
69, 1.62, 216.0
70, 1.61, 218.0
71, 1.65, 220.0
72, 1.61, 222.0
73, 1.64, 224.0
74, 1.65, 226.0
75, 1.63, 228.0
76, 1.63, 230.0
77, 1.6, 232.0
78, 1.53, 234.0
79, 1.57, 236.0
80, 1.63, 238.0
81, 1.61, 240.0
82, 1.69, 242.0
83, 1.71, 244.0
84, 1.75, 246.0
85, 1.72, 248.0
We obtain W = -0.19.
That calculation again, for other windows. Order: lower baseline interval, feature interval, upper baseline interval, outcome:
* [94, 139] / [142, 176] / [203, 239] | -0.06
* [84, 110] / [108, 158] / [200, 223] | 0.03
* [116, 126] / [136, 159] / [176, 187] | 0.08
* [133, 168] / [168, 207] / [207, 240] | -0.10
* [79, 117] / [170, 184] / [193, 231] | -0.14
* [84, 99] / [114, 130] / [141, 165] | 0.06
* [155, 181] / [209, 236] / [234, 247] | 0.06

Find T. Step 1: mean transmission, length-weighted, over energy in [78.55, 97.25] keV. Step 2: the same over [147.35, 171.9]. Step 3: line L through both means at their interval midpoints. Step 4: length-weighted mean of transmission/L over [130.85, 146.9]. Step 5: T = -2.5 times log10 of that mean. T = 0.10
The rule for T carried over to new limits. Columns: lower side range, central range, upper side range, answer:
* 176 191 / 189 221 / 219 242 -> 0.09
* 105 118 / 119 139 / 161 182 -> 0.06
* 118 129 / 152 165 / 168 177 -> 0.00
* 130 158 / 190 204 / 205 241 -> -0.07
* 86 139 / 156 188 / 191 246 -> -0.11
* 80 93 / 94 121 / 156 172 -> 0.09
